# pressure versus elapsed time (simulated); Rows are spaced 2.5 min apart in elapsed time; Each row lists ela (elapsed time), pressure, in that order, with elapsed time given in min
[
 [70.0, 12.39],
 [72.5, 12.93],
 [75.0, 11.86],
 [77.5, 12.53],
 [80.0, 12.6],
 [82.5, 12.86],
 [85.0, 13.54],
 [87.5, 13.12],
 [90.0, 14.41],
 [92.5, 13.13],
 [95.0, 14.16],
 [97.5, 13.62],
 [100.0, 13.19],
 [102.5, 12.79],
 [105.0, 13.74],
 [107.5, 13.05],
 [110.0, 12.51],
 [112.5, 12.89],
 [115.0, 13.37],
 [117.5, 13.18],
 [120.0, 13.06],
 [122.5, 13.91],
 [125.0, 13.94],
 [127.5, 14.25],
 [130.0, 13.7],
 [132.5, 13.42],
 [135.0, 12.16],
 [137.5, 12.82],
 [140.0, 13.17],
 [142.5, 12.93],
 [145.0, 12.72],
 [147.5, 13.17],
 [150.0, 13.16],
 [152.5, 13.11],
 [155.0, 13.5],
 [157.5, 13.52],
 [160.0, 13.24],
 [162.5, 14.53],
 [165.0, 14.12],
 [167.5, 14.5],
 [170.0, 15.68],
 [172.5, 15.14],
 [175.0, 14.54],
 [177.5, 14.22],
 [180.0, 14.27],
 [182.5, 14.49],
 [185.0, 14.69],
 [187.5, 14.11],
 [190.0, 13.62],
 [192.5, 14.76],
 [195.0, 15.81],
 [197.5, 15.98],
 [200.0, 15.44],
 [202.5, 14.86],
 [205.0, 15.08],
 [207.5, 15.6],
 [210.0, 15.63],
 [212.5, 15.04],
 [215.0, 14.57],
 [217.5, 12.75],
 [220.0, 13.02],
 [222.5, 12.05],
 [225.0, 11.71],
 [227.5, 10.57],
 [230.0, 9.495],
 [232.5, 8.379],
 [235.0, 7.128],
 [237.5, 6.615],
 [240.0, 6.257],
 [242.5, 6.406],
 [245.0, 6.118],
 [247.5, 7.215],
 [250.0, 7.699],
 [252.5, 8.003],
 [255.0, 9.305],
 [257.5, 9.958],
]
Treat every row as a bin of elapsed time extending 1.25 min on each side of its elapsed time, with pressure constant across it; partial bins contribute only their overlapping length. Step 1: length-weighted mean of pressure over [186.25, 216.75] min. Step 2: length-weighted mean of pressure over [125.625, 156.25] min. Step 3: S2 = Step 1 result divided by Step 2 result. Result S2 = 1.14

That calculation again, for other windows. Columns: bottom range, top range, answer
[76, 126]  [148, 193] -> 1.07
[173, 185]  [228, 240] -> 0.55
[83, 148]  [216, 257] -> 0.67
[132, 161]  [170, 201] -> 1.13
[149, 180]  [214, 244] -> 0.70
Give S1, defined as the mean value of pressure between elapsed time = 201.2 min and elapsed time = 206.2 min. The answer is 15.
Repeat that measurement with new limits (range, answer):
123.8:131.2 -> 14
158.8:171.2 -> 14.4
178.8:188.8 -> 14.4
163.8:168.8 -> 14.3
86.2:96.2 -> 13.7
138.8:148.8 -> 13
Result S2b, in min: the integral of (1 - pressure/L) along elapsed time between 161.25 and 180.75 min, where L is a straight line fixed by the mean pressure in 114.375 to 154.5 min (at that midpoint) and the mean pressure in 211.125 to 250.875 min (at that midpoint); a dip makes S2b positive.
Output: -4.4 min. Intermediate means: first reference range 13.3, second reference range 9.73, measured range 14.6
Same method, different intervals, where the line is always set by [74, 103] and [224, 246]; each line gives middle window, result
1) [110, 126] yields -1.6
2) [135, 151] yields -2.4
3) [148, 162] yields -3.3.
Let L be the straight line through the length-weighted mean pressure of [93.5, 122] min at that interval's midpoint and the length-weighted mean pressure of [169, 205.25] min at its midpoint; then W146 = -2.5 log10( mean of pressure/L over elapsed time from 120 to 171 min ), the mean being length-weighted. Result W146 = 0.04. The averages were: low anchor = 13.2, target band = 13.6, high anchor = 14.8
